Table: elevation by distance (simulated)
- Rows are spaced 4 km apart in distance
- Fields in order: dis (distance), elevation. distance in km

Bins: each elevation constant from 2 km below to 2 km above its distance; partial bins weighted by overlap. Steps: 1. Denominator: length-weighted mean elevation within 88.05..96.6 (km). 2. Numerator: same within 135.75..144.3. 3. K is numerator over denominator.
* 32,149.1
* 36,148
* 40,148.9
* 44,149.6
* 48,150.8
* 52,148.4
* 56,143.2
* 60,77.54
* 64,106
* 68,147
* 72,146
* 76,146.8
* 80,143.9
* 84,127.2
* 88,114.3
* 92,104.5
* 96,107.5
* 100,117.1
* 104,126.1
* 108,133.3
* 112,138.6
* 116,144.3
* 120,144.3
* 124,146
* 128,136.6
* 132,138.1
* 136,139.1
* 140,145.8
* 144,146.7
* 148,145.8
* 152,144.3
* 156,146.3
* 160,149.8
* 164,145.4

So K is 1.34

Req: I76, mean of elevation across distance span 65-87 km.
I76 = 139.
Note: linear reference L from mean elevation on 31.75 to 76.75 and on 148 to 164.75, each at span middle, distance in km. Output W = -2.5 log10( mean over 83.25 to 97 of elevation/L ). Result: 0.24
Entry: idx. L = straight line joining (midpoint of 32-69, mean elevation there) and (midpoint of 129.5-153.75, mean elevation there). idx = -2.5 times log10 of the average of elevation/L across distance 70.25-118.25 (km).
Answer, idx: 0.08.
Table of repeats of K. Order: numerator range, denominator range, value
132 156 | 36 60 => 1.01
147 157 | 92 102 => 1.31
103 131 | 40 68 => 1.05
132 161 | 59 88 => 1.13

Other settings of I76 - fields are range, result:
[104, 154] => 141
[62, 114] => 128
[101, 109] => 128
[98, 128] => 136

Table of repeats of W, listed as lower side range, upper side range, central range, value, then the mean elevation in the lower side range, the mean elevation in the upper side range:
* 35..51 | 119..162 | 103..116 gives 0.082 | 149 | 144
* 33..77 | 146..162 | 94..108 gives 0.188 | 138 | 147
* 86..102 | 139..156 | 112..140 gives -0.080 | 111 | 146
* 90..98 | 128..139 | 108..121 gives -0.147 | 106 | 139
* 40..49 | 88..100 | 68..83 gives -0.163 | 150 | 109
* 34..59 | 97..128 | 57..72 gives 0.211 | 145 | 135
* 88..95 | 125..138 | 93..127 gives -0.079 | 108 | 139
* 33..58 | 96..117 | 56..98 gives 0.126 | 148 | 129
